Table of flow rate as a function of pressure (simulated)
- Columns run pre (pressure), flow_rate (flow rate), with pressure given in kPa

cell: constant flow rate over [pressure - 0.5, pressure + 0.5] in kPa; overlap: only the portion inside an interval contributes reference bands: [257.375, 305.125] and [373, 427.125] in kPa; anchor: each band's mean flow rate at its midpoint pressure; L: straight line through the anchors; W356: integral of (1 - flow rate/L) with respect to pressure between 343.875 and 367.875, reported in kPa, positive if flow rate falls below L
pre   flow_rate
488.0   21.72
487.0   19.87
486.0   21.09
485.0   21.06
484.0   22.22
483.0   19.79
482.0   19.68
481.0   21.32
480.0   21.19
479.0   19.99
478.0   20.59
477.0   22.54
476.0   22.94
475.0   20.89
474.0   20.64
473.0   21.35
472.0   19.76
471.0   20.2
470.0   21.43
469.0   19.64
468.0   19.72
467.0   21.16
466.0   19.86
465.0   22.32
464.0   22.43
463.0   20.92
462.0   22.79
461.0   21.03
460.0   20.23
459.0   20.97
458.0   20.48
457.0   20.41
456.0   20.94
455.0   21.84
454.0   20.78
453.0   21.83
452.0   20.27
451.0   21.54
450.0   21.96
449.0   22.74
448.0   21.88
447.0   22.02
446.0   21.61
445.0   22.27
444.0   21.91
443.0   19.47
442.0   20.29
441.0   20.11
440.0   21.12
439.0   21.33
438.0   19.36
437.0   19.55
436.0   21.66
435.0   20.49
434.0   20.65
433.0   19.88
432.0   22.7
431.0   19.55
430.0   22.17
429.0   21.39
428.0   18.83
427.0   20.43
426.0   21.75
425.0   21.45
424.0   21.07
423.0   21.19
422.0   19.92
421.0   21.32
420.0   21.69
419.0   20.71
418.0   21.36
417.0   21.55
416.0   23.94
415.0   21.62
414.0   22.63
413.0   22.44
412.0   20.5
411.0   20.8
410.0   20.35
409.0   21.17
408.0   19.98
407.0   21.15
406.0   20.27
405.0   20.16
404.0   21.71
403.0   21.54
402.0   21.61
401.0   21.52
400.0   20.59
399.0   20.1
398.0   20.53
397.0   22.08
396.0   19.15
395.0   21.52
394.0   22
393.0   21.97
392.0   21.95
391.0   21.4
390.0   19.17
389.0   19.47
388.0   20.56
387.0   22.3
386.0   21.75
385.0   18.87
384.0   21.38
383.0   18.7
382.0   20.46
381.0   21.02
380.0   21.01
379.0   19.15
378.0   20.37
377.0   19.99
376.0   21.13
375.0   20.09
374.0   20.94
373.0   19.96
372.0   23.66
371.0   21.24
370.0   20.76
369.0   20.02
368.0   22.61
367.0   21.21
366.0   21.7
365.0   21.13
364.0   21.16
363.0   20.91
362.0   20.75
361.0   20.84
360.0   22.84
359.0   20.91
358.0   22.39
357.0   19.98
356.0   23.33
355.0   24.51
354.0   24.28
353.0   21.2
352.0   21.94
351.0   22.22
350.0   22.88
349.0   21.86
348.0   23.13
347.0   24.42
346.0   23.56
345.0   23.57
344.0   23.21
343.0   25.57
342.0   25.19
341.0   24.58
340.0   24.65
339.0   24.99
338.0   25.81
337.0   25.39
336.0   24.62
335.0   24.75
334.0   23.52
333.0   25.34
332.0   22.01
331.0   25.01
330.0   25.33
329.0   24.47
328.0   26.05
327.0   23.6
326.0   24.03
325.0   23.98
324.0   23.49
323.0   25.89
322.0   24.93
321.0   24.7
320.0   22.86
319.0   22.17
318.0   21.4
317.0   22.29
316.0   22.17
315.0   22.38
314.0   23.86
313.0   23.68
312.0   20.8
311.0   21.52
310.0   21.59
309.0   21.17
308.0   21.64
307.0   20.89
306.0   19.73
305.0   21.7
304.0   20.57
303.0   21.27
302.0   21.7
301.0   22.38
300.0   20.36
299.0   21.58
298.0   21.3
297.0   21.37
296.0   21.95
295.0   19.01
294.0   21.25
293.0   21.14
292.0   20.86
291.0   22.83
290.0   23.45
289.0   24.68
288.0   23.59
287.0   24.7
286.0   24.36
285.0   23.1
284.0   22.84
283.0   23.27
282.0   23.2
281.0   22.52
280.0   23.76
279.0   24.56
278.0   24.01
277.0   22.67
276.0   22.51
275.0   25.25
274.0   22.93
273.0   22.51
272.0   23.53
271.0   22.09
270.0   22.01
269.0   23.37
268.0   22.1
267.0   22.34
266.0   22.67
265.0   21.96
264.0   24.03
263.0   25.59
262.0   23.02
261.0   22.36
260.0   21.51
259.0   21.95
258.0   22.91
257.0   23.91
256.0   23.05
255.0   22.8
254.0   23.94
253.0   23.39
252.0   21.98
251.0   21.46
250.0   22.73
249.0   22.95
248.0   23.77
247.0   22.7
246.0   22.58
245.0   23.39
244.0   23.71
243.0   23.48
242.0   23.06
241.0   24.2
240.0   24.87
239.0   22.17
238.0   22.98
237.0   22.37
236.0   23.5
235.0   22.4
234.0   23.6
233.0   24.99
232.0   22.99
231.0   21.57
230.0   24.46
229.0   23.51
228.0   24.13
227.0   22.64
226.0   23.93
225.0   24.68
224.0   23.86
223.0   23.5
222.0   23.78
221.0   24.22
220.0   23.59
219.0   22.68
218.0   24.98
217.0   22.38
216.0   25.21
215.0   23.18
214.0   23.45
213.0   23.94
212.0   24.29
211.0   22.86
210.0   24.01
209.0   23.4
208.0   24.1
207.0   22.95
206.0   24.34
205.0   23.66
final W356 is -0.7 kPa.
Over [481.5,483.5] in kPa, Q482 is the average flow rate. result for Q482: 19.7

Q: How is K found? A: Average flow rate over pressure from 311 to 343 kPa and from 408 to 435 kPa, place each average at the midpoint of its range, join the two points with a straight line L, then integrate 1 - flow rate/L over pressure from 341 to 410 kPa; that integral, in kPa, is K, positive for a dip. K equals 3.25 kPa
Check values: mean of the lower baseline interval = 24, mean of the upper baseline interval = 21.2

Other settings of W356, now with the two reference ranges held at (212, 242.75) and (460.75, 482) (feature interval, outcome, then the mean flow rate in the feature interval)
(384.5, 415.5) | 1.1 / 21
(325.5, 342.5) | -1.7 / 24.7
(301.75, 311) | 0.7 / 21.1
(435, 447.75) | 0.3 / 20.9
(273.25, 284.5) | -0.2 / 23.4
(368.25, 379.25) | 0.7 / 20.7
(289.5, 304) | 0.9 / 21.4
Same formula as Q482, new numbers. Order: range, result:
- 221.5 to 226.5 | 23.9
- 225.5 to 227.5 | 23.3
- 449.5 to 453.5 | 21.4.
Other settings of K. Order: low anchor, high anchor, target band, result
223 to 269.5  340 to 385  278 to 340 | -1.41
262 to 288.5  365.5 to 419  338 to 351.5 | -1.22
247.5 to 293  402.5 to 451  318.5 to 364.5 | -2.80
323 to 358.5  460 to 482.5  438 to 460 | 0.34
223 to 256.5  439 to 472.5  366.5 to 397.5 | 1.42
